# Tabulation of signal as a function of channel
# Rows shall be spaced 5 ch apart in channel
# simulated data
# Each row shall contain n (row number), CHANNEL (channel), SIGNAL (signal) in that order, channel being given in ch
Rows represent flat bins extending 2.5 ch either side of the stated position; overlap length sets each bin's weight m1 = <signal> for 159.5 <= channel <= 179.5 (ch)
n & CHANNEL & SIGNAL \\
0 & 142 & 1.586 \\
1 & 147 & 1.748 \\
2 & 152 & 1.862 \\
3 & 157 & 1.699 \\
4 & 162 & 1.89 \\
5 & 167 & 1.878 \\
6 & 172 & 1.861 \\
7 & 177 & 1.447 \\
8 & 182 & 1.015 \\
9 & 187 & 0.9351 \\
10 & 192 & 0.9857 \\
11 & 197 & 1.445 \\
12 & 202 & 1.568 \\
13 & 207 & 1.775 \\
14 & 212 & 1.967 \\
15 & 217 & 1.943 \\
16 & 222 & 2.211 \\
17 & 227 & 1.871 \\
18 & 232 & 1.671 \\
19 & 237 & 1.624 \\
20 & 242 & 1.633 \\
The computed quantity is 1.77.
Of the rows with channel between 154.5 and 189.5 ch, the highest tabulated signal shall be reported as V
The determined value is 1.89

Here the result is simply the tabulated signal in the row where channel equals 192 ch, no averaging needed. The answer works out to 0.9857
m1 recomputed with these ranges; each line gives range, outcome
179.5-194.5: 0.979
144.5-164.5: 1.8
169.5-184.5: 1.44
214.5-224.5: 2.08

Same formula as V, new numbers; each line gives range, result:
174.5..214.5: 1.967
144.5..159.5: 1.862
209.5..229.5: 2.211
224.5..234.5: 1.871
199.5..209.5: 1.775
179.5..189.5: 1.015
